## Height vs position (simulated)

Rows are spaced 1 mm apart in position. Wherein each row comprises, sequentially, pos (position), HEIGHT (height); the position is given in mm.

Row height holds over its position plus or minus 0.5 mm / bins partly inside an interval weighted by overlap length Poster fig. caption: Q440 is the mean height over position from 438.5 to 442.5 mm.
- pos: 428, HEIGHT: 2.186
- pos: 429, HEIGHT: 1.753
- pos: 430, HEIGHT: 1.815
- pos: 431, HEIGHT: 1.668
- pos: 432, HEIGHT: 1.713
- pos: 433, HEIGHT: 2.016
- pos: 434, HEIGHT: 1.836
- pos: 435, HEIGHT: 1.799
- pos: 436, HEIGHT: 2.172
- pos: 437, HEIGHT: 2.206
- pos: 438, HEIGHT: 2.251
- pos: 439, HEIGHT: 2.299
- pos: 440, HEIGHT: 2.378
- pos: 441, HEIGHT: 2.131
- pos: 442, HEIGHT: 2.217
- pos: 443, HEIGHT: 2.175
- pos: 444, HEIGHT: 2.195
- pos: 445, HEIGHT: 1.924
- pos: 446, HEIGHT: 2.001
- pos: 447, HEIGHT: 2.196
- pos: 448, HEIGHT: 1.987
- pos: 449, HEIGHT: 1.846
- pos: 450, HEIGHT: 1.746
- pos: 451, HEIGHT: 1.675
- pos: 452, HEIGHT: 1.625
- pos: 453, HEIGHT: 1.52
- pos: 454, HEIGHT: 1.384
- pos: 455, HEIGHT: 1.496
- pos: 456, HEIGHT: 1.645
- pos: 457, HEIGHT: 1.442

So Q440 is 2.26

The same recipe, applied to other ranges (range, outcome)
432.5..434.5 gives 1.93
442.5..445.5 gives 2.1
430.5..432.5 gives 1.69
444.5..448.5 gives 2.03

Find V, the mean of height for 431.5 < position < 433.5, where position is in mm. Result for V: 1.86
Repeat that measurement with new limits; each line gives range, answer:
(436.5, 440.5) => 2.28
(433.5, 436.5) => 1.94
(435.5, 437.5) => 2.19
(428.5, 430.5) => 1.78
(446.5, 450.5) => 1.94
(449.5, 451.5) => 1.71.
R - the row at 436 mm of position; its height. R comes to 2.172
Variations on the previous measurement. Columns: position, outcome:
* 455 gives 1.496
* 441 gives 2.131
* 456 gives 1.645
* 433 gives 2.016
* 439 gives 2.299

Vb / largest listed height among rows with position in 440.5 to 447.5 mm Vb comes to 2.217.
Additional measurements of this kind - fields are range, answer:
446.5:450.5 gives 2.196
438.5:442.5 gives 2.378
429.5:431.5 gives 1.815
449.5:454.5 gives 1.746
